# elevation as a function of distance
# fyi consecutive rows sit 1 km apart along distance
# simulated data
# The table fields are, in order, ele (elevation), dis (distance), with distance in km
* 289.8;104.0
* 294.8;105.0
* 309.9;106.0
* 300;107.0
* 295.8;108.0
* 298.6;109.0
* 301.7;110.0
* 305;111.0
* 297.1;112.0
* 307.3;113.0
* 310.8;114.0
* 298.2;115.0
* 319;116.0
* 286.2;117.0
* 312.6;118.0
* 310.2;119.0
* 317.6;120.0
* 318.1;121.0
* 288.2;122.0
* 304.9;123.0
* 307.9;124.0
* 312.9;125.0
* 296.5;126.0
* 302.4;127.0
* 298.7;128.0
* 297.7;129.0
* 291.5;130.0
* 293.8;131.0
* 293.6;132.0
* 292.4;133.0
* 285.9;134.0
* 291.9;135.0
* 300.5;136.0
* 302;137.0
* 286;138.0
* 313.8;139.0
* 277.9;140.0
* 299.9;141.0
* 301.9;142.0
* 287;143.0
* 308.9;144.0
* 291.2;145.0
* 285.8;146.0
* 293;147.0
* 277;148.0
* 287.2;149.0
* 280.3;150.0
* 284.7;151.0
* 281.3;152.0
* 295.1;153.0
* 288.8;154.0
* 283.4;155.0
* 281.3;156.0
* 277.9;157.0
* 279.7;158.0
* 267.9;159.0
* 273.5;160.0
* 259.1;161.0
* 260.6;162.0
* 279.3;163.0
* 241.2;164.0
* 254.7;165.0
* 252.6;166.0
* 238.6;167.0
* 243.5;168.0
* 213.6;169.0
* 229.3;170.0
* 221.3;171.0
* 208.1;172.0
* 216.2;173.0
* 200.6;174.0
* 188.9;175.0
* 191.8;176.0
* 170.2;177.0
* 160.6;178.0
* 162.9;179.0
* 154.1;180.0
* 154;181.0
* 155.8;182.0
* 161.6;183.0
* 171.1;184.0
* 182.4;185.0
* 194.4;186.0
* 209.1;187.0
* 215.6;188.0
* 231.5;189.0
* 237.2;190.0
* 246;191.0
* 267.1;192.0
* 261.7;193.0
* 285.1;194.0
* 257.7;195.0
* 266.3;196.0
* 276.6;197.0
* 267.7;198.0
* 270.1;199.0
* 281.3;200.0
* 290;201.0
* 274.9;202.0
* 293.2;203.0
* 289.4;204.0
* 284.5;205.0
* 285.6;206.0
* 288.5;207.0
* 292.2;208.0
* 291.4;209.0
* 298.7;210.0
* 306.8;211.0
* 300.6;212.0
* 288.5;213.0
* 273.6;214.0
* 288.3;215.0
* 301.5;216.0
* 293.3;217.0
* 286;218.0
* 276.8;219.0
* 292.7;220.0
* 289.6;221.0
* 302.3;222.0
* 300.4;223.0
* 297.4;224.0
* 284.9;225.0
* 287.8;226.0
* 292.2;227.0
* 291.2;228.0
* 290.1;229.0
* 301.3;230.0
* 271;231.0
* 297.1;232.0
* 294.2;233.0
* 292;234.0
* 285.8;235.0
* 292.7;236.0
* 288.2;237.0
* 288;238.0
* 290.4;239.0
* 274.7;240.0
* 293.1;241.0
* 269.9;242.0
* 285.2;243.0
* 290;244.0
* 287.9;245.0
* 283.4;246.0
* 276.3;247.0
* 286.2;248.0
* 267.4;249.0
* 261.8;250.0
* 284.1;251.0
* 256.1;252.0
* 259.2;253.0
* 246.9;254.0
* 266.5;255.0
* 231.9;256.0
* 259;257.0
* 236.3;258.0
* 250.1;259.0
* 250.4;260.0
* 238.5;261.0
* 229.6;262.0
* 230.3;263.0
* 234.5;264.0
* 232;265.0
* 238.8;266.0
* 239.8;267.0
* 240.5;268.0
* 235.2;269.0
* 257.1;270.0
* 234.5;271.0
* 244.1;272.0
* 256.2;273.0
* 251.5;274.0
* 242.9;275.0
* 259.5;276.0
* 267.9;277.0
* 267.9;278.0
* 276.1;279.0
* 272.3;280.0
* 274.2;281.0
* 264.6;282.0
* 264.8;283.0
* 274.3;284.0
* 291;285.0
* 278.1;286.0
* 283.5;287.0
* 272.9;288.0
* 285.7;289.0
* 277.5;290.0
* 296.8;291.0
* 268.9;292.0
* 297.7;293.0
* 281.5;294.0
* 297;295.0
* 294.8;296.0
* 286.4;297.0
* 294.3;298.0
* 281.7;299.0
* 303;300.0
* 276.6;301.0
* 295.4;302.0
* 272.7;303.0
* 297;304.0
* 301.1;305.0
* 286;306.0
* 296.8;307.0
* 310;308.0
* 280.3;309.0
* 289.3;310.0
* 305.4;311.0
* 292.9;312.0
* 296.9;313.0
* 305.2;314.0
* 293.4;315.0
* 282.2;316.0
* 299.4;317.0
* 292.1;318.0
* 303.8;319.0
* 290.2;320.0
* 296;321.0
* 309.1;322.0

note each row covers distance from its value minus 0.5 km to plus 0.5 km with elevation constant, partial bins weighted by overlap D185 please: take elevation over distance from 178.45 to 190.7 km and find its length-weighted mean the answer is 187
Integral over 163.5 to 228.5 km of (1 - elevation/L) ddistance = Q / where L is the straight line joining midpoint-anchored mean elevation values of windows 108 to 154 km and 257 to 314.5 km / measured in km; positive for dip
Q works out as 8.1 km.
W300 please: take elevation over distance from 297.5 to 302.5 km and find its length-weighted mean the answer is 290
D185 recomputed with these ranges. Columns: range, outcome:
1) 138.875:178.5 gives 258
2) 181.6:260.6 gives 271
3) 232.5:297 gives 267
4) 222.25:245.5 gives 289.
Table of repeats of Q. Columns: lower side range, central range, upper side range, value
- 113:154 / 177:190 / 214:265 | 4.8 km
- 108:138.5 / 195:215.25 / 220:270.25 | -0.3 km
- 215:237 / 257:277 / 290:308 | 3.3 km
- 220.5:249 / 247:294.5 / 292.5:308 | 4.9 km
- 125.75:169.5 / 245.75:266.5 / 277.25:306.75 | 2.2 km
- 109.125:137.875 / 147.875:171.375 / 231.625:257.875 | 2.3 km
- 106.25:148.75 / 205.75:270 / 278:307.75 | 3.1 km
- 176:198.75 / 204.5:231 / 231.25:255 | -4.5 km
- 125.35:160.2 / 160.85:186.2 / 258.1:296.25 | 7.0 km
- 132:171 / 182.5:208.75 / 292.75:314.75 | 2.6 km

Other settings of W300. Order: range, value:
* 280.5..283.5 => 268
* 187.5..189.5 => 224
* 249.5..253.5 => 265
